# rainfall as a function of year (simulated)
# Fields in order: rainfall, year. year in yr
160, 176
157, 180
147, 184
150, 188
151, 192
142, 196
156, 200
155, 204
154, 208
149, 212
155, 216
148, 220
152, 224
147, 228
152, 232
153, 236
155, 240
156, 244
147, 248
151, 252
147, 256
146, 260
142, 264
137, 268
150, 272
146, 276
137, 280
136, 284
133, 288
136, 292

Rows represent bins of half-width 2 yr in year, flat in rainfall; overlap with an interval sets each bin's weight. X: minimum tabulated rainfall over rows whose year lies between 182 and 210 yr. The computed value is 142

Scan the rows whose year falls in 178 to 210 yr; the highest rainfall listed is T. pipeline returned 157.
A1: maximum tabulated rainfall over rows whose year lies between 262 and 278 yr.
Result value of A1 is 150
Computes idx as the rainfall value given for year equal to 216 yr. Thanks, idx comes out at 155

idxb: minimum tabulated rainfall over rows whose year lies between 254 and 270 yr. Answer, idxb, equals 137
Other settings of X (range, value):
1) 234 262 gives 146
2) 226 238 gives 147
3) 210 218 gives 149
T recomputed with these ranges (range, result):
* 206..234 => 155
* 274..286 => 146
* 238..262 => 156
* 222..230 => 152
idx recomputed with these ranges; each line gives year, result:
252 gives 151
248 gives 147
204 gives 155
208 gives 154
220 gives 148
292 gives 136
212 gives 149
